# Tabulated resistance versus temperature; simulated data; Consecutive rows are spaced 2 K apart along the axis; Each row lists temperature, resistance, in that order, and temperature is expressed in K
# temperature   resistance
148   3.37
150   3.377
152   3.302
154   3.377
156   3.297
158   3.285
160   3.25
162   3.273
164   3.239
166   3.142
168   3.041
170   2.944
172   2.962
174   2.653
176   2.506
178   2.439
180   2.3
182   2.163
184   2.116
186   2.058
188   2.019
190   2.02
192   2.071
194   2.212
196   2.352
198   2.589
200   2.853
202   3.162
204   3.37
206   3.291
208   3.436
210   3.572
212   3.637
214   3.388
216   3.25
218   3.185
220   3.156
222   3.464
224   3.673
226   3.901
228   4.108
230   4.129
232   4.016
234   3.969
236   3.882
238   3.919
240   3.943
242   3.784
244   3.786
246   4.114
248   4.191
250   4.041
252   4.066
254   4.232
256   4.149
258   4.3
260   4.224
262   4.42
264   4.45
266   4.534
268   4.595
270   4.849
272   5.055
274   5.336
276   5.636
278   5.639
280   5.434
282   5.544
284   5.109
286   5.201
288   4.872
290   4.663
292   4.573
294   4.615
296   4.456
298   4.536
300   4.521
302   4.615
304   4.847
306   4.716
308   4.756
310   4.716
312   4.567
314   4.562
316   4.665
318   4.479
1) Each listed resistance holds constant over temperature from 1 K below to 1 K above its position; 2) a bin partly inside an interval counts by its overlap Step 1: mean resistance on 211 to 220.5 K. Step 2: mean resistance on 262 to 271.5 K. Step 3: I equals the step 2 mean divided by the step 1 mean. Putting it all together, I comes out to 1.38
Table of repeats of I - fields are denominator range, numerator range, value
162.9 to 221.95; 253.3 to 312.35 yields 1.70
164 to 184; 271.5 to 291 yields 1.96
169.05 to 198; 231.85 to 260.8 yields 1.72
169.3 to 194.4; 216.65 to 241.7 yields 1.61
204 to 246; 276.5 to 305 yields 1.34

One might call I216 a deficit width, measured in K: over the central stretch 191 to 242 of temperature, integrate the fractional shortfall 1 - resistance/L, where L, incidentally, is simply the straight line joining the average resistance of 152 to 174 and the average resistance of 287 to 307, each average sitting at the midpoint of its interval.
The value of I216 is 5.2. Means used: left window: 3.16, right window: 4.64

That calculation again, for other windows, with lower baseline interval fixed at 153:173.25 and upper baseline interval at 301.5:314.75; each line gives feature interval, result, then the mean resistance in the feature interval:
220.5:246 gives 0.2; 3.88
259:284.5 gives -4.0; 4.98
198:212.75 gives 1.4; 3.28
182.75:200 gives 6.2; 2.22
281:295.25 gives -1.4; 4.93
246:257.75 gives -0.1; 4.14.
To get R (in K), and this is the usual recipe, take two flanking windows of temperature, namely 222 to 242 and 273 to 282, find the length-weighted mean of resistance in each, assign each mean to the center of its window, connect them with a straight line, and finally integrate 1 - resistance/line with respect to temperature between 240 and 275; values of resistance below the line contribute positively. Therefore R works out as 3.4 K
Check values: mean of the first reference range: 3.92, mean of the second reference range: 5.51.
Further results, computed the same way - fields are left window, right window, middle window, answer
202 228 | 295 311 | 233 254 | -0.76 K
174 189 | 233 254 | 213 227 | -0.42 K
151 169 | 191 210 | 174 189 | 3.87 K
